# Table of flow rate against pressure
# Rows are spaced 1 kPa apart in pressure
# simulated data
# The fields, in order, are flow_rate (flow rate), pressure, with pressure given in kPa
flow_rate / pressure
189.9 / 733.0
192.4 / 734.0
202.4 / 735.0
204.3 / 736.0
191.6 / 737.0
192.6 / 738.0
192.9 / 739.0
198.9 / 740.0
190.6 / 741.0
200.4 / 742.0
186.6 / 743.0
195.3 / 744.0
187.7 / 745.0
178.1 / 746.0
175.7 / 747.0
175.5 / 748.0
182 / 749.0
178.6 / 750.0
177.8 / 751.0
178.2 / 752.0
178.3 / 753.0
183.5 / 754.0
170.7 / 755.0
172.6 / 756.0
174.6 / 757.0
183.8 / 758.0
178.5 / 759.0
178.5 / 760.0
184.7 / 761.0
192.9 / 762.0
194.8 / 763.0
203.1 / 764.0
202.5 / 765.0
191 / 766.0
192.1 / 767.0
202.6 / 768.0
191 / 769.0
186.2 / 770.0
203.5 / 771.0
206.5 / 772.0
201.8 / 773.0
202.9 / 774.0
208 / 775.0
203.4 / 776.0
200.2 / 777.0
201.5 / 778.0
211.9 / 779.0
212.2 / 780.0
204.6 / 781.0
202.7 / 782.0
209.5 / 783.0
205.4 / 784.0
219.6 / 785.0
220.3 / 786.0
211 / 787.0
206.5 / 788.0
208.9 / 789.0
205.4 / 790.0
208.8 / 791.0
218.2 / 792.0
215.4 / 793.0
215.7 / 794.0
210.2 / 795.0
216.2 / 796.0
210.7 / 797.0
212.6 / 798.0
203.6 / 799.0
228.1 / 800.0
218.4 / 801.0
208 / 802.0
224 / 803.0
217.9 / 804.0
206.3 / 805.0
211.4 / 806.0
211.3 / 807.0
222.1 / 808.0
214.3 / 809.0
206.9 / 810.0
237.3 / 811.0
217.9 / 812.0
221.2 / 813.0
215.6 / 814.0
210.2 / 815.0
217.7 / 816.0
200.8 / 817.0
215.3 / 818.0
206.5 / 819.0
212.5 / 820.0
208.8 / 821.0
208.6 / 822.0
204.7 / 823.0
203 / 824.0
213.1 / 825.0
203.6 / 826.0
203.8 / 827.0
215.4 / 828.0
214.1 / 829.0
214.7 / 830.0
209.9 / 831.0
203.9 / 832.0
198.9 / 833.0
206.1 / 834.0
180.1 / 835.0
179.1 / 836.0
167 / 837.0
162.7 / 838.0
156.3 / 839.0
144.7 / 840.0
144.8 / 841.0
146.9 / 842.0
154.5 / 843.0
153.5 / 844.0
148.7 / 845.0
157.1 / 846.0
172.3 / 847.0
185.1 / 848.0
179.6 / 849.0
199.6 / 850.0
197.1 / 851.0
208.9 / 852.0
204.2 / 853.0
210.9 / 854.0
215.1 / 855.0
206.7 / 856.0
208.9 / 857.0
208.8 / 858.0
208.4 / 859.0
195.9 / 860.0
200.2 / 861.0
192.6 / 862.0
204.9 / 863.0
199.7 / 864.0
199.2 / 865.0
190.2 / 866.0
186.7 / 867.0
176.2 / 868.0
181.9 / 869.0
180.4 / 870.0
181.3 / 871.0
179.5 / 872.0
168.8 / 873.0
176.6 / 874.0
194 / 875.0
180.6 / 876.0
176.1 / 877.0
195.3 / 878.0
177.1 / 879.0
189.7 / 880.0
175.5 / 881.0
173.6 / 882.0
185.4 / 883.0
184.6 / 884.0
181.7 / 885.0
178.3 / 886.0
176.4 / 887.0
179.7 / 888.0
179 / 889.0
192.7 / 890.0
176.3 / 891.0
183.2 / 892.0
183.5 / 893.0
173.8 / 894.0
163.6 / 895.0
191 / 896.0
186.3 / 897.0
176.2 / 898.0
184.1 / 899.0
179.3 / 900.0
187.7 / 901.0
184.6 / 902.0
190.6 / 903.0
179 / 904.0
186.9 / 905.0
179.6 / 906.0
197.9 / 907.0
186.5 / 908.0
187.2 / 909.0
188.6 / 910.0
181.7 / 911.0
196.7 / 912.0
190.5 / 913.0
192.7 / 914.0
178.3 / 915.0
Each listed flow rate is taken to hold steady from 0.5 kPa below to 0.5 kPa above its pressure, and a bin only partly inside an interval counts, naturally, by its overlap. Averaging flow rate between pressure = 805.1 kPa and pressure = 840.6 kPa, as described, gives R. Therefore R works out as 203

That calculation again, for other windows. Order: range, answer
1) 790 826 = 213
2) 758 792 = 202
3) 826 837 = 201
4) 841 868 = 189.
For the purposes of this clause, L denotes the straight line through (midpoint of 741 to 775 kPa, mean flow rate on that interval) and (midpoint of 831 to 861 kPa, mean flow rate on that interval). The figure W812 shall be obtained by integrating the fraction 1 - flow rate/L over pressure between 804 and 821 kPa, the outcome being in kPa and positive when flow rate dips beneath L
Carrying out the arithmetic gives -2.6 kPa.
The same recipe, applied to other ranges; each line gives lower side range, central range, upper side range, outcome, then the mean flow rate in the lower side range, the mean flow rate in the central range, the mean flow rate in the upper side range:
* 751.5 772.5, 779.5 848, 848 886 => -4.39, 188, 202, 191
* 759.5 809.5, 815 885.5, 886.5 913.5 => 1.36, 207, 190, 184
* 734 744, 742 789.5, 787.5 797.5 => 2.24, 195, 194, 212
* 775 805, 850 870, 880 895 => -1.10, 211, 199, 180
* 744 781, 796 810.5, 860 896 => -2.00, 190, 214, 184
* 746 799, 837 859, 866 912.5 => 0.94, 198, 180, 183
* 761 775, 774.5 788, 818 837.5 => -0.65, 198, 208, 203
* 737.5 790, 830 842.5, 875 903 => 0.69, 194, 177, 182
